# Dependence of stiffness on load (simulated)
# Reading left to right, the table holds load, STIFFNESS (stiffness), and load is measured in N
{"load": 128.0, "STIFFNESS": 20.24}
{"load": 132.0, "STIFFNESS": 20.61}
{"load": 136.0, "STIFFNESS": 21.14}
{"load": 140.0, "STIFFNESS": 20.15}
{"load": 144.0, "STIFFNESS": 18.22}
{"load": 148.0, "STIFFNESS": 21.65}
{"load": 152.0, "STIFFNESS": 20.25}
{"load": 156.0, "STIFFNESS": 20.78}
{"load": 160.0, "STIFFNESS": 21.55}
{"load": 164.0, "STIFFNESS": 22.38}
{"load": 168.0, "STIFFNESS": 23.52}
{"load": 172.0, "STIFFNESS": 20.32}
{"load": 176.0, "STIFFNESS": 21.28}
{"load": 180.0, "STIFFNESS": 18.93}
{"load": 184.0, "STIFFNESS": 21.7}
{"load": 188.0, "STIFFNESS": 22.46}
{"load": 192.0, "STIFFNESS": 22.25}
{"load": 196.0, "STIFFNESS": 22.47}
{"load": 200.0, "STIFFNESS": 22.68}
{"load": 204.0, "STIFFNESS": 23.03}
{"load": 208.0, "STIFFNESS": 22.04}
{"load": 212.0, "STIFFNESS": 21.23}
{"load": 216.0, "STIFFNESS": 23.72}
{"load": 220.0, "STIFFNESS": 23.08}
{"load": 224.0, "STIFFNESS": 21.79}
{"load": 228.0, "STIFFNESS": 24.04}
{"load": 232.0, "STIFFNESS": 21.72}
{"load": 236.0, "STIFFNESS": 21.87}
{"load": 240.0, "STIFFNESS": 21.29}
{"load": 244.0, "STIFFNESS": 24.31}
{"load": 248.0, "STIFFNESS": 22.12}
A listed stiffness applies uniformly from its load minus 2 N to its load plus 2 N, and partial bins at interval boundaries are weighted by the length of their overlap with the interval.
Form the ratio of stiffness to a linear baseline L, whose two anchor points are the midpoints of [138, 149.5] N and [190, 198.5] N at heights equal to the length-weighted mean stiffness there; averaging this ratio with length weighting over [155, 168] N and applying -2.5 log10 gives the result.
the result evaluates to -0.06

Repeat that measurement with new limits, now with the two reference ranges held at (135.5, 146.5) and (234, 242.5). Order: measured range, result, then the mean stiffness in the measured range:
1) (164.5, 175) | -0.08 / 21.9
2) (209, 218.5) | -0.06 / 22.5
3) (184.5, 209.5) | -0.08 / 22.4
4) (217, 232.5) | -0.07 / 22.8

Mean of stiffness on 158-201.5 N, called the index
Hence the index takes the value 21.8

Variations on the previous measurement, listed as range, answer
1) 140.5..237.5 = 21.8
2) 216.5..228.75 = 23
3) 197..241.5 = 22.4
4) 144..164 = 20.9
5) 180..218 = 22.2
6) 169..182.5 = 20.5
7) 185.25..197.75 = 22.4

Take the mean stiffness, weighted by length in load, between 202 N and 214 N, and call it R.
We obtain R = 22.1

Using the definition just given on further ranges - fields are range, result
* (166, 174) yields 21.9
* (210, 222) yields 22.7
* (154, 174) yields 21.7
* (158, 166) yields 22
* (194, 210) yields 22.6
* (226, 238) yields 22.5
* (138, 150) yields 20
